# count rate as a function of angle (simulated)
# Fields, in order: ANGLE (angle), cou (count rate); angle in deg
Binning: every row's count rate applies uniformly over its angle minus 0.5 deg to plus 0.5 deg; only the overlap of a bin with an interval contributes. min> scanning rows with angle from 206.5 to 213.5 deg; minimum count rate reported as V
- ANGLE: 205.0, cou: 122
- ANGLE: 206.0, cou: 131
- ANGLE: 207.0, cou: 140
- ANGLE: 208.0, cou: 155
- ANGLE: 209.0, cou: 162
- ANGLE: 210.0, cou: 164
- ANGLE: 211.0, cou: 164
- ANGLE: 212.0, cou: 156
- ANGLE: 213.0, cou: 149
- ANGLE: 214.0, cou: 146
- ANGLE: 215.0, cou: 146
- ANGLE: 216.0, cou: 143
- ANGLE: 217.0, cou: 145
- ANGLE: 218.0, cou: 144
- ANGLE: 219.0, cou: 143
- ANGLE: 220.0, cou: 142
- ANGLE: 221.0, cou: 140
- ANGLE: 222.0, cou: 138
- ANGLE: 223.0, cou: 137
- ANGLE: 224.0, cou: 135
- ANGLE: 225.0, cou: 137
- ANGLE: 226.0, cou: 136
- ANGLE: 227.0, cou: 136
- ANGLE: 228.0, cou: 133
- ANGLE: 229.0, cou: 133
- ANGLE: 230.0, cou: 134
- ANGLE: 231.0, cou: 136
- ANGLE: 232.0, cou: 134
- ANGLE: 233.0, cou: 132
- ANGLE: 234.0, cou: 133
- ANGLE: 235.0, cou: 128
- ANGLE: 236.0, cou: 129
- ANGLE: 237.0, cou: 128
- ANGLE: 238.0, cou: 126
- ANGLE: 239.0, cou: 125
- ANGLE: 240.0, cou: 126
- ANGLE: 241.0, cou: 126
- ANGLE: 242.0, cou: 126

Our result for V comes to 140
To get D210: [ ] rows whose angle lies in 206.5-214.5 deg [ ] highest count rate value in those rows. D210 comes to 164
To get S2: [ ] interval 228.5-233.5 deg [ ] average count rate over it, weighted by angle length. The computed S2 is 134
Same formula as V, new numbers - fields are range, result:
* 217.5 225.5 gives 135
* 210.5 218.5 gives 143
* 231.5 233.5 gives 132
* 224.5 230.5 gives 133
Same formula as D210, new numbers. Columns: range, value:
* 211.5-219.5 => 156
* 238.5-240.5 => 126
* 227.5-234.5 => 136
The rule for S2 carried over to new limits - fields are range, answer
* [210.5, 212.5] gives 160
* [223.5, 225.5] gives 136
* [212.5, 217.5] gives 146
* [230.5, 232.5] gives 135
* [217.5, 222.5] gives 141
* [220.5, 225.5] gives 137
